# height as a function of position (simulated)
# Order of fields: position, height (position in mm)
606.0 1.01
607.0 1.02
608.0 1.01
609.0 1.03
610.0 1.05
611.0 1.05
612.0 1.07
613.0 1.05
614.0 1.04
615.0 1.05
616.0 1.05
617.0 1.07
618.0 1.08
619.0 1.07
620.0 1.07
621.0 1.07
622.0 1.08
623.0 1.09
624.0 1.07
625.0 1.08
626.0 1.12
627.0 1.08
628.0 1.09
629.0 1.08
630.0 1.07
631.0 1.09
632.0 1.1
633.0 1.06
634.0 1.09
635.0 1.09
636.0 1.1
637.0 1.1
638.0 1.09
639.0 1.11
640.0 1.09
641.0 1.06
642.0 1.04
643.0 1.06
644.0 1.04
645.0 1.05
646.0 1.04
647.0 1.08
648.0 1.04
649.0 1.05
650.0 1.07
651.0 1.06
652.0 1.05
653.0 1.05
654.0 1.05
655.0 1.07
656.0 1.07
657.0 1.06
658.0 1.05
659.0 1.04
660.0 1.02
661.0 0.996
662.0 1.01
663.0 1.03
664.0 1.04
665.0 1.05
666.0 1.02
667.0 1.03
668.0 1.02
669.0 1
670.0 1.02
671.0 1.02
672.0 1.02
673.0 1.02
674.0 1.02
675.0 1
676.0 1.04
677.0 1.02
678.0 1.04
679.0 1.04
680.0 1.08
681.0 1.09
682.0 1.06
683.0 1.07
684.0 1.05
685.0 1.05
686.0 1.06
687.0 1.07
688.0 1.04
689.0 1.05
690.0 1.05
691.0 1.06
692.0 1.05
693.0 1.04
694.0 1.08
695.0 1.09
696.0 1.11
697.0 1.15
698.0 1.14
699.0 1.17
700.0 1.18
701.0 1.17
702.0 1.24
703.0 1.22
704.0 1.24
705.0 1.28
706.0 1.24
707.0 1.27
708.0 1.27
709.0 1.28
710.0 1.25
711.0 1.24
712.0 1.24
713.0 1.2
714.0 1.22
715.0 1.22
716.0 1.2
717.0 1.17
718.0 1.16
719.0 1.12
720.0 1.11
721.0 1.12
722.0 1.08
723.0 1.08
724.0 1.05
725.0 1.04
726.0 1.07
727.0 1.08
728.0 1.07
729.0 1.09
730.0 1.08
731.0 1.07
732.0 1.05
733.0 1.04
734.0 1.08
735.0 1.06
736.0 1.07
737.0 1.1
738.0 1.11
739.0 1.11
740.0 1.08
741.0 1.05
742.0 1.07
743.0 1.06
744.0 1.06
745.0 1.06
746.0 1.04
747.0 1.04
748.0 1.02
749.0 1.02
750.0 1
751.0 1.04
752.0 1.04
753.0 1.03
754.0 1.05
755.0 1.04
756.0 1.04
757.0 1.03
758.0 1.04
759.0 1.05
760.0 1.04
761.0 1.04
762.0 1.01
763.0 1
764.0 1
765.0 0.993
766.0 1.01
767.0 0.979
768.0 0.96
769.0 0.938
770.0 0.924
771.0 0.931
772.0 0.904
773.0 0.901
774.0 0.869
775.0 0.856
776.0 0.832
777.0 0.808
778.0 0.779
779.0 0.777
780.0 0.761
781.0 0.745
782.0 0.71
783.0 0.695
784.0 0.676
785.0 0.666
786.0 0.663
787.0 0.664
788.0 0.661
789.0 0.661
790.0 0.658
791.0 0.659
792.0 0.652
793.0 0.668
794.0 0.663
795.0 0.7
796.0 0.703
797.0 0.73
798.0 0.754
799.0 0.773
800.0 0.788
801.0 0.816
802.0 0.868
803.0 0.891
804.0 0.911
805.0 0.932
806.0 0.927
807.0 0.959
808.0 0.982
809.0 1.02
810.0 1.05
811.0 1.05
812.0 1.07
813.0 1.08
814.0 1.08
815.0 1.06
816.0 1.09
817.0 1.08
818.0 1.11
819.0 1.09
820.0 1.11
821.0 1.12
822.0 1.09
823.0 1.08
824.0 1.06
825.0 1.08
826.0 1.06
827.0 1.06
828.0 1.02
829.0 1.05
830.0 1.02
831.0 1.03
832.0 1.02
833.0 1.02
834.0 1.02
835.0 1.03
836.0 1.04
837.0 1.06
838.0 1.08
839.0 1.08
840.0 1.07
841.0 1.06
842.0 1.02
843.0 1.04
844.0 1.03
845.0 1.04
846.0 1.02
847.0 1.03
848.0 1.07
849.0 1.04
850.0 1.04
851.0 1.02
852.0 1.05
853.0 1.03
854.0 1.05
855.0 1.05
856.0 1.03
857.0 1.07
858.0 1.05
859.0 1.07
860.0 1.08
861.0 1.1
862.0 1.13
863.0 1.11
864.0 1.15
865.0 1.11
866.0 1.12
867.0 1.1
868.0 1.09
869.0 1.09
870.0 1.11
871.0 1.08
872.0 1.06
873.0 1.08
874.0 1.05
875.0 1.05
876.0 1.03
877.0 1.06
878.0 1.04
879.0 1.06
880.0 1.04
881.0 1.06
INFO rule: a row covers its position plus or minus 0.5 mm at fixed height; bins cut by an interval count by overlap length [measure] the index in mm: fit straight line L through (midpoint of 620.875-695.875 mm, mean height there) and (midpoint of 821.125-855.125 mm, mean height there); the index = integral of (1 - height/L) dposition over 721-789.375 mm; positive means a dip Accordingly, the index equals 5.5 mm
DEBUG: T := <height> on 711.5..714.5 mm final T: 1.22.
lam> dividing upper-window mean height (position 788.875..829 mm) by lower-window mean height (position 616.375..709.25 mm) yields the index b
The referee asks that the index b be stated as 0.9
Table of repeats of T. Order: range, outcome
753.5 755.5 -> 1.04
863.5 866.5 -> 1.13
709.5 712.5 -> 1.24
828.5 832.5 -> 1.03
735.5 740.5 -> 1.09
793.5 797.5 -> 0.699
